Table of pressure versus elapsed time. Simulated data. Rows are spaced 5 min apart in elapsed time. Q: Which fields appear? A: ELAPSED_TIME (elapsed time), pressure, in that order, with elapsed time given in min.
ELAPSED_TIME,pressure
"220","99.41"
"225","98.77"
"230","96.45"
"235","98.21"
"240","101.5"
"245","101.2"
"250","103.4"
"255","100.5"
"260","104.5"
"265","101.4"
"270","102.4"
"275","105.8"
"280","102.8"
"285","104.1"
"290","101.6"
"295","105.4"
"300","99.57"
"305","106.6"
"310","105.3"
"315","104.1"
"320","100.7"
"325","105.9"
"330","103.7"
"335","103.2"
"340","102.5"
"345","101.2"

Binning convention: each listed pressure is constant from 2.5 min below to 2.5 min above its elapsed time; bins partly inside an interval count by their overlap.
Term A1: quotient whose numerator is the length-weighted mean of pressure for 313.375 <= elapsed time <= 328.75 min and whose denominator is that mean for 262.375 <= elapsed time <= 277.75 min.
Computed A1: 1.0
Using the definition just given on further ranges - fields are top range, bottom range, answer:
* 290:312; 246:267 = 1.01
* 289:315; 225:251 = 1.04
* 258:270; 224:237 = 1.05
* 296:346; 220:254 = 1.03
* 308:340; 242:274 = 1.01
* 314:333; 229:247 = 1.04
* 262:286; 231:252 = 1.03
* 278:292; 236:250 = 1.01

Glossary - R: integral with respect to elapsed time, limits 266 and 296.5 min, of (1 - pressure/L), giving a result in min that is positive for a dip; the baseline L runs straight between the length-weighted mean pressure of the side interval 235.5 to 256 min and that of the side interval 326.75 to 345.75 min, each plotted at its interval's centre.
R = -0.5 min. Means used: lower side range 101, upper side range 103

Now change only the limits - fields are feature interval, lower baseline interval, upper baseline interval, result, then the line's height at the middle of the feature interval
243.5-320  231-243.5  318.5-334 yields -1.2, 102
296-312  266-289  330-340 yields -0.1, 103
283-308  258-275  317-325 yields -0.2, 103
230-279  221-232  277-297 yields -0.7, 100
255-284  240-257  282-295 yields -0.2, 103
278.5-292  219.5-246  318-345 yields -0.2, 101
